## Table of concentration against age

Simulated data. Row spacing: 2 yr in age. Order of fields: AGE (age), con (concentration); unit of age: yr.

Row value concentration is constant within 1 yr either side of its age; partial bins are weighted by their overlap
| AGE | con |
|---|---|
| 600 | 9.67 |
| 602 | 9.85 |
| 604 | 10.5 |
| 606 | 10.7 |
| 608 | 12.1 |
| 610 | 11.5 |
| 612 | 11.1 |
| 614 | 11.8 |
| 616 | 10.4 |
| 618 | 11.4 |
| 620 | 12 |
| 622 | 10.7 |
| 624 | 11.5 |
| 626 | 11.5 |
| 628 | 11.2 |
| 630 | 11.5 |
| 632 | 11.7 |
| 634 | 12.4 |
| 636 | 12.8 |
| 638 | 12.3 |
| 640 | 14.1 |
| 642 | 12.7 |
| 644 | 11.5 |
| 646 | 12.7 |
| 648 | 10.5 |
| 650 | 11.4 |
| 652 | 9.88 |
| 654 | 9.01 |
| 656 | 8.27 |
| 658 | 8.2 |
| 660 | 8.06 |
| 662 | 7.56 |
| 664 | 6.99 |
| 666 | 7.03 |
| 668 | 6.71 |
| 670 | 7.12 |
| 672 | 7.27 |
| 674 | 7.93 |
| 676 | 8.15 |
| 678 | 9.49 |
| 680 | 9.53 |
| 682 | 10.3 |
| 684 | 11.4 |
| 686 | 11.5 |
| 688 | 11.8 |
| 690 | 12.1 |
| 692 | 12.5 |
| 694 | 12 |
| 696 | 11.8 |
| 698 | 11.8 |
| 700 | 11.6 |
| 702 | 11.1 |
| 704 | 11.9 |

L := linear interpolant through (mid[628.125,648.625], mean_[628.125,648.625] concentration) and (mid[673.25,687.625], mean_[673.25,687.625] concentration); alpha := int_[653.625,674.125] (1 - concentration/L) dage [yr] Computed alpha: 6.1 yr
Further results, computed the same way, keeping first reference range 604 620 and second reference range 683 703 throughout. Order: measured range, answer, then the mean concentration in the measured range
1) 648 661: 2.6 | 9.24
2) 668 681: 3.9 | 8.13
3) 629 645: -1.3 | 12.4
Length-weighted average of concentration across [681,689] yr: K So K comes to 11.2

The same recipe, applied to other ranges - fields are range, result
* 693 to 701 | 11.8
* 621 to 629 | 11.2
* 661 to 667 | 7.19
